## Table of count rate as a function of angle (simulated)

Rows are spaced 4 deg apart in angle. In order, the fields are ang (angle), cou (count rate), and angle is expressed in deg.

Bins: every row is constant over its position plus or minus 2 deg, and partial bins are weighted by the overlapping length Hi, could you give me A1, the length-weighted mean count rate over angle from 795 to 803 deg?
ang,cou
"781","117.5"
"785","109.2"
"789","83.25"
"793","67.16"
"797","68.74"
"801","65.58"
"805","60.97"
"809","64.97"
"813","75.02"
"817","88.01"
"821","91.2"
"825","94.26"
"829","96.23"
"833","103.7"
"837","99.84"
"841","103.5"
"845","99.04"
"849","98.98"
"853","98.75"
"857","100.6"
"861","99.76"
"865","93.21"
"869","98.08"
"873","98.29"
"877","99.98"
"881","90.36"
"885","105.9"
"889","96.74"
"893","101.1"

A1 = 67.2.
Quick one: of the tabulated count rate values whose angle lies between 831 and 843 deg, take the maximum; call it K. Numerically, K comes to 103.7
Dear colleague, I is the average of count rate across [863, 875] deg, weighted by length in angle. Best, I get 96.5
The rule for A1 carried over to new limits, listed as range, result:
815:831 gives 92.4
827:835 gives 100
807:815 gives 70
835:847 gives 101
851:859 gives 99.7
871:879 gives 99.1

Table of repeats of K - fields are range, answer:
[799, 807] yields 65.58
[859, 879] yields 99.98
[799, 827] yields 94.26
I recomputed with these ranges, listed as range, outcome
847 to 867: 98.3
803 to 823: 76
